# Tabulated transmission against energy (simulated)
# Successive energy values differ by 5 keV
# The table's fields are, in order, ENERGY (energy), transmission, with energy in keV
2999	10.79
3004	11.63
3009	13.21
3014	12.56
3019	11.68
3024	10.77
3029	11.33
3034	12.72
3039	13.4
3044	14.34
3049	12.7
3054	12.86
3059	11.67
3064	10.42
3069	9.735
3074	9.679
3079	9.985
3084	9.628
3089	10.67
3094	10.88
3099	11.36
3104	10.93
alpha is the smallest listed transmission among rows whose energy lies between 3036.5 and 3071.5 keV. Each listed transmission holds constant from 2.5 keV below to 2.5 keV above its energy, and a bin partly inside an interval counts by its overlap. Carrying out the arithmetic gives 9.735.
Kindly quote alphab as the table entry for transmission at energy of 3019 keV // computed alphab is 11.68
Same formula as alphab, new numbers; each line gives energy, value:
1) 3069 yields 9.735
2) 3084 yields 9.628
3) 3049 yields 12.7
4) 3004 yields 11.63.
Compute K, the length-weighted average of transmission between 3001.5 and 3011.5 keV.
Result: 12.4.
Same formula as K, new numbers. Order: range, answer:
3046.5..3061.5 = 12.4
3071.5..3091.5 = 9.99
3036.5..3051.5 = 13.5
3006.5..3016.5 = 12.9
